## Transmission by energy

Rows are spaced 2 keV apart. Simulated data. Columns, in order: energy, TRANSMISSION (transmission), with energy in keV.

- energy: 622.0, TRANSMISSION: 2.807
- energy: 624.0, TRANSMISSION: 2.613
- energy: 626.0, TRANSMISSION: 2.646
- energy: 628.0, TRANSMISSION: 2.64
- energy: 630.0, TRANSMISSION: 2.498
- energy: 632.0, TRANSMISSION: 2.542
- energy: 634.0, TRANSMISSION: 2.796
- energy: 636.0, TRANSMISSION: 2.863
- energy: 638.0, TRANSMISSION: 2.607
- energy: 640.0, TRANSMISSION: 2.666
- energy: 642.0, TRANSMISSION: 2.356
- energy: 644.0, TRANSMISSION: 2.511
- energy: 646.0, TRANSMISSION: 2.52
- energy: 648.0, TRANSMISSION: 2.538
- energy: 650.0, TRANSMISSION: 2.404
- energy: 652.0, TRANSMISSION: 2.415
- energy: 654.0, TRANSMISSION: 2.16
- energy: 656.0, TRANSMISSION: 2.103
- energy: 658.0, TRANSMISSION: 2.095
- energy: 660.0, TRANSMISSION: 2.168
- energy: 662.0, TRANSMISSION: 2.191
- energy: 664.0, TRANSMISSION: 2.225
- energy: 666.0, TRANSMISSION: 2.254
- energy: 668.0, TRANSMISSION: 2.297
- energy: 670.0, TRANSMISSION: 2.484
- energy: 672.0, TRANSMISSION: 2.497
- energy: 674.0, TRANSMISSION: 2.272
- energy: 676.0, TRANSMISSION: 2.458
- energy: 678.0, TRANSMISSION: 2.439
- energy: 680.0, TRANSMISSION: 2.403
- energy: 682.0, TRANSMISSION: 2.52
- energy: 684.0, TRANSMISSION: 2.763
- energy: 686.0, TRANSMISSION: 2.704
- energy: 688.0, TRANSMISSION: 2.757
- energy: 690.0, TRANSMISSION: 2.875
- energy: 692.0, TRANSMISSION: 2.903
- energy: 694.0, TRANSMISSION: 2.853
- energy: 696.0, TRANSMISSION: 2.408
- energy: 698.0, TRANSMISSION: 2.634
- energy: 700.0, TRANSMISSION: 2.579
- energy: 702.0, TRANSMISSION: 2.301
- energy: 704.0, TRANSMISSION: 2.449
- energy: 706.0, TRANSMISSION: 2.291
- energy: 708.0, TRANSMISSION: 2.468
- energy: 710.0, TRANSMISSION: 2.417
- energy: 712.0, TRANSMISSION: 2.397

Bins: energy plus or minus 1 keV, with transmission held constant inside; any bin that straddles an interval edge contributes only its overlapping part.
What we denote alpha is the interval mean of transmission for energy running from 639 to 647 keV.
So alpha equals 2.51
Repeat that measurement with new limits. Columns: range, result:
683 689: 2.74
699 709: 2.42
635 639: 2.74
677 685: 2.53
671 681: 2.41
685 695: 2.82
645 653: 2.47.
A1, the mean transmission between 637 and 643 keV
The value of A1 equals 2.54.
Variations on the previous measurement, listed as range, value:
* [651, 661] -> 2.19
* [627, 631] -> 2.57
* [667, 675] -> 2.39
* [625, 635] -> 2.62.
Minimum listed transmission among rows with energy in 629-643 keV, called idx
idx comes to 2.356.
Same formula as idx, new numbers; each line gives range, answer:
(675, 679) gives 2.439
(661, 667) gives 2.191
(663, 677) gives 2.225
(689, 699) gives 2.408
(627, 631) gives 2.498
